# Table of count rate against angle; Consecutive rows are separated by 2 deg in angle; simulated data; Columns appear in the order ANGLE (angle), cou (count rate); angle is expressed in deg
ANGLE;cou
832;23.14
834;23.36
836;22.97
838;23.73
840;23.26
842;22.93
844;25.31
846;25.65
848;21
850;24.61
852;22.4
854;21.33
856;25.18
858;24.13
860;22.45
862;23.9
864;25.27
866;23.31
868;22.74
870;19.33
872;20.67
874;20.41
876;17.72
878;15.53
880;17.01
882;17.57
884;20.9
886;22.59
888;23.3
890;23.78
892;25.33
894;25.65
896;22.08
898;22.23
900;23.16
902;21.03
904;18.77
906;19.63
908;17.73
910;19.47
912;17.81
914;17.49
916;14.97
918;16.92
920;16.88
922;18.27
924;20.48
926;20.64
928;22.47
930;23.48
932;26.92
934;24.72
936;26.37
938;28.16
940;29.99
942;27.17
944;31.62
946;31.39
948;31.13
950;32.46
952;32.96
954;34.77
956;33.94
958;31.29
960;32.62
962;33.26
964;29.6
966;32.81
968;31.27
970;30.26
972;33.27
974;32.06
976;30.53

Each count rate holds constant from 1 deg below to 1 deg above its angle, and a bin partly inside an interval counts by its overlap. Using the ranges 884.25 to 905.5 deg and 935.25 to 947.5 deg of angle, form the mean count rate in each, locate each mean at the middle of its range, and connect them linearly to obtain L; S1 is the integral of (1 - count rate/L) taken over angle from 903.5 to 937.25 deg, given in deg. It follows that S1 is 7.8 deg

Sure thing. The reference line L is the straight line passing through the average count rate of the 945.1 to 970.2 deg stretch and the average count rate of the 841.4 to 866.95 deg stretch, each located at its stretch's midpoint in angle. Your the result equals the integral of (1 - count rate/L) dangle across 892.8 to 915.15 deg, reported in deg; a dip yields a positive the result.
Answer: 5.8 deg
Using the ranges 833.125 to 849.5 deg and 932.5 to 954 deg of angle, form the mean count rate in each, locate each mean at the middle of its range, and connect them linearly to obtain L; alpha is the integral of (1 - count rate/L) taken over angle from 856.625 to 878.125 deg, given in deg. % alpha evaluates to 2.9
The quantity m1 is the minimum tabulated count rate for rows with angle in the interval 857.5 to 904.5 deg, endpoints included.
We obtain 15.53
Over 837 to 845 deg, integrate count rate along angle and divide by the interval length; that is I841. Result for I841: 23.8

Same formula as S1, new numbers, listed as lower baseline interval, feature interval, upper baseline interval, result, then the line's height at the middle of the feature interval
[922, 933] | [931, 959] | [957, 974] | -3.62 deg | 26.7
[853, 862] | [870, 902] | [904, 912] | -0.73 deg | 20.8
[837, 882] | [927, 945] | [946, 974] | 1.86 deg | 29.8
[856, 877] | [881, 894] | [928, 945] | 0.62 deg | 23.6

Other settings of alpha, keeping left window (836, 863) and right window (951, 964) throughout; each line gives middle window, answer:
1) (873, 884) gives 3.41 deg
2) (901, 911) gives 3.19 deg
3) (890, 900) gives 1.34 deg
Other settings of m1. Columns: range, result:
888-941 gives 14.97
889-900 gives 22.08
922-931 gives 18.27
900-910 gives 17.73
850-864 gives 21.33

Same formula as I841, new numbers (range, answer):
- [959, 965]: 31.8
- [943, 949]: 31.4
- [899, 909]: 20.1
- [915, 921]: 16.3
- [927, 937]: 24.8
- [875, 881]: 16.8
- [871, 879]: 18.6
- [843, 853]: 23.8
